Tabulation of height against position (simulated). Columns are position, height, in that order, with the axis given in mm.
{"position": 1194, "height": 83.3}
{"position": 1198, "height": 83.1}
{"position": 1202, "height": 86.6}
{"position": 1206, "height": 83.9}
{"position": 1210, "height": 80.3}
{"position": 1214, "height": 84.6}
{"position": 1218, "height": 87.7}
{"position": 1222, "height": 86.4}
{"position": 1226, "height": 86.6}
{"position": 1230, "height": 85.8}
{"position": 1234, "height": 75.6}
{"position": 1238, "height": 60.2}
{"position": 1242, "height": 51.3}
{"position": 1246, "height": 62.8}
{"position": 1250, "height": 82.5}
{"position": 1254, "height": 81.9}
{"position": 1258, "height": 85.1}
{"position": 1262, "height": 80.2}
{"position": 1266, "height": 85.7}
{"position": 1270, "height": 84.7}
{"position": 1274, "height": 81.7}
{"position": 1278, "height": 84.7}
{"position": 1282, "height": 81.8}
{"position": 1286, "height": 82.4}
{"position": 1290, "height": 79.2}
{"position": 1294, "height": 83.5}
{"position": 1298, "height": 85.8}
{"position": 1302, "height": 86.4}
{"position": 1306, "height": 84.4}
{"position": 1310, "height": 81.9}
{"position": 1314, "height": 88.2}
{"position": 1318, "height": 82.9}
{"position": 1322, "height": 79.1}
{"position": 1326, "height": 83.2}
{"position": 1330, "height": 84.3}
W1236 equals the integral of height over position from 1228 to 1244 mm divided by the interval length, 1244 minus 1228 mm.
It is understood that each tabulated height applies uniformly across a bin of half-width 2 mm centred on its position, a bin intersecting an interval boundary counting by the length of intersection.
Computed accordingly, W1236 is 68.2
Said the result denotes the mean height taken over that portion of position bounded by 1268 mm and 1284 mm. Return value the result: 83.2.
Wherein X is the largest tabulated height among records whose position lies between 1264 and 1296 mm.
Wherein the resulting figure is 85.7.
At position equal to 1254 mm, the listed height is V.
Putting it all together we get 81.9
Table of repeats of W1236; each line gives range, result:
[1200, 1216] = 83.8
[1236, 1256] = 67.7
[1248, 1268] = 83.1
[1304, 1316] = 84.8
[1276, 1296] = 82.3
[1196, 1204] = 84.8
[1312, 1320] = 85.6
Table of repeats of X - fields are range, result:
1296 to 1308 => 86.4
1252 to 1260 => 85.1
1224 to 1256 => 86.6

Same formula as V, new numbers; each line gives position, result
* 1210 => 80.3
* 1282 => 81.8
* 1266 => 85.7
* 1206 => 83.9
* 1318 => 82.9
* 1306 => 84.4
